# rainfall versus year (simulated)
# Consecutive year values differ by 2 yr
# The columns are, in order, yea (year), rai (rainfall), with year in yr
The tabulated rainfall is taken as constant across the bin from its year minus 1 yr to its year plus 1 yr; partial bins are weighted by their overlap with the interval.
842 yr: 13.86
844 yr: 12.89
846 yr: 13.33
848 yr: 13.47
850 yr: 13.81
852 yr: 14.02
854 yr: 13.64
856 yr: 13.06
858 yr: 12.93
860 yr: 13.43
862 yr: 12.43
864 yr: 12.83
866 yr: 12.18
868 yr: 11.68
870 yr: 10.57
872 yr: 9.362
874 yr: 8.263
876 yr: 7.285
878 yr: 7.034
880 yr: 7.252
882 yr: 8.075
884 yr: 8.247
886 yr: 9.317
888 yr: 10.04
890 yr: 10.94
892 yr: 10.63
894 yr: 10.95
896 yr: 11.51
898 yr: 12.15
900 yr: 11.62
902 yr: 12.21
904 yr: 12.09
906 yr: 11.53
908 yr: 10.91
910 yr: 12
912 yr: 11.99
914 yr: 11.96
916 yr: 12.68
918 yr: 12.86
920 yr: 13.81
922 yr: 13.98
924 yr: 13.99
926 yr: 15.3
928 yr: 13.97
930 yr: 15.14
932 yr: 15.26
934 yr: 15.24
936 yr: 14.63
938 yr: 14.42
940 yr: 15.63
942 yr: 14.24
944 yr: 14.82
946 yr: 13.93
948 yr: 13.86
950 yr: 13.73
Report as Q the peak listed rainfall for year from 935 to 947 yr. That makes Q 15.63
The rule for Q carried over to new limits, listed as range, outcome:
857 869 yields 13.43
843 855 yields 14.02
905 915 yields 12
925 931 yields 15.3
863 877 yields 12.83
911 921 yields 13.81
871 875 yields 9.362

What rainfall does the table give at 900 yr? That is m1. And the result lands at 11.62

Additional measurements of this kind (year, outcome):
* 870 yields 10.57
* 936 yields 14.63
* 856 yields 13.06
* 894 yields 10.95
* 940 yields 15.63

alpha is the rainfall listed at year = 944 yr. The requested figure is 14.82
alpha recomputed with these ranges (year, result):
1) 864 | 12.83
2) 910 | 12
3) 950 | 13.73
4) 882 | 8.075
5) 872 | 9.362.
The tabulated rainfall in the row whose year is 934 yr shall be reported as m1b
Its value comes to 15.24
